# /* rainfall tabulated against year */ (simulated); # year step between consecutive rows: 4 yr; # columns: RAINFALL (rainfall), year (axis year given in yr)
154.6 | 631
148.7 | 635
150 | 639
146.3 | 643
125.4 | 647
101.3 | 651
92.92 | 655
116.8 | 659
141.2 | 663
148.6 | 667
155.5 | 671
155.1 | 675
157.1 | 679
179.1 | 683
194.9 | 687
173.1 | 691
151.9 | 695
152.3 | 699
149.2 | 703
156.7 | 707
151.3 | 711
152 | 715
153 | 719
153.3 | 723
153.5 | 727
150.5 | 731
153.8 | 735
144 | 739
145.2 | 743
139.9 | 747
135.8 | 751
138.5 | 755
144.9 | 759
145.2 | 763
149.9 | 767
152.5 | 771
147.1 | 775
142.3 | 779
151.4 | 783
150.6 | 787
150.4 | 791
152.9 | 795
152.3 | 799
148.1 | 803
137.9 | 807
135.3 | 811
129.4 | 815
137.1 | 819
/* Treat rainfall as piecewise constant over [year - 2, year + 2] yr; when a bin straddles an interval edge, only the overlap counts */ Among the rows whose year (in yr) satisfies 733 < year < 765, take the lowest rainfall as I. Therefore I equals 135.8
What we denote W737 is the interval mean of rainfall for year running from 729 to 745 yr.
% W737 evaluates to 148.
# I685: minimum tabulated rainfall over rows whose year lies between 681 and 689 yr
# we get 179.1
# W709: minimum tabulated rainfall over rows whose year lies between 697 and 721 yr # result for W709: 149.2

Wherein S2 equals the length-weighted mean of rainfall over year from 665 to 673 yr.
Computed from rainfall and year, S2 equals 152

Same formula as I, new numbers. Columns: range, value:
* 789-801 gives 150.4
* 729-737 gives 150.5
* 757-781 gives 142.3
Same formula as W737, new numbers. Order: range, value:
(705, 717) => 153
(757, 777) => 148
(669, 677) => 155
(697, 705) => 151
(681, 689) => 187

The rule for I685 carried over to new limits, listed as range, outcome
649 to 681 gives 92.92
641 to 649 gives 125.4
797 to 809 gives 137.9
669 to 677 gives 155.1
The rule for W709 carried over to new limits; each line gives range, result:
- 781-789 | 150.6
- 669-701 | 151.9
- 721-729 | 153.3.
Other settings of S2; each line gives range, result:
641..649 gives 136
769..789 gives 149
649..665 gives 113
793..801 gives 153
